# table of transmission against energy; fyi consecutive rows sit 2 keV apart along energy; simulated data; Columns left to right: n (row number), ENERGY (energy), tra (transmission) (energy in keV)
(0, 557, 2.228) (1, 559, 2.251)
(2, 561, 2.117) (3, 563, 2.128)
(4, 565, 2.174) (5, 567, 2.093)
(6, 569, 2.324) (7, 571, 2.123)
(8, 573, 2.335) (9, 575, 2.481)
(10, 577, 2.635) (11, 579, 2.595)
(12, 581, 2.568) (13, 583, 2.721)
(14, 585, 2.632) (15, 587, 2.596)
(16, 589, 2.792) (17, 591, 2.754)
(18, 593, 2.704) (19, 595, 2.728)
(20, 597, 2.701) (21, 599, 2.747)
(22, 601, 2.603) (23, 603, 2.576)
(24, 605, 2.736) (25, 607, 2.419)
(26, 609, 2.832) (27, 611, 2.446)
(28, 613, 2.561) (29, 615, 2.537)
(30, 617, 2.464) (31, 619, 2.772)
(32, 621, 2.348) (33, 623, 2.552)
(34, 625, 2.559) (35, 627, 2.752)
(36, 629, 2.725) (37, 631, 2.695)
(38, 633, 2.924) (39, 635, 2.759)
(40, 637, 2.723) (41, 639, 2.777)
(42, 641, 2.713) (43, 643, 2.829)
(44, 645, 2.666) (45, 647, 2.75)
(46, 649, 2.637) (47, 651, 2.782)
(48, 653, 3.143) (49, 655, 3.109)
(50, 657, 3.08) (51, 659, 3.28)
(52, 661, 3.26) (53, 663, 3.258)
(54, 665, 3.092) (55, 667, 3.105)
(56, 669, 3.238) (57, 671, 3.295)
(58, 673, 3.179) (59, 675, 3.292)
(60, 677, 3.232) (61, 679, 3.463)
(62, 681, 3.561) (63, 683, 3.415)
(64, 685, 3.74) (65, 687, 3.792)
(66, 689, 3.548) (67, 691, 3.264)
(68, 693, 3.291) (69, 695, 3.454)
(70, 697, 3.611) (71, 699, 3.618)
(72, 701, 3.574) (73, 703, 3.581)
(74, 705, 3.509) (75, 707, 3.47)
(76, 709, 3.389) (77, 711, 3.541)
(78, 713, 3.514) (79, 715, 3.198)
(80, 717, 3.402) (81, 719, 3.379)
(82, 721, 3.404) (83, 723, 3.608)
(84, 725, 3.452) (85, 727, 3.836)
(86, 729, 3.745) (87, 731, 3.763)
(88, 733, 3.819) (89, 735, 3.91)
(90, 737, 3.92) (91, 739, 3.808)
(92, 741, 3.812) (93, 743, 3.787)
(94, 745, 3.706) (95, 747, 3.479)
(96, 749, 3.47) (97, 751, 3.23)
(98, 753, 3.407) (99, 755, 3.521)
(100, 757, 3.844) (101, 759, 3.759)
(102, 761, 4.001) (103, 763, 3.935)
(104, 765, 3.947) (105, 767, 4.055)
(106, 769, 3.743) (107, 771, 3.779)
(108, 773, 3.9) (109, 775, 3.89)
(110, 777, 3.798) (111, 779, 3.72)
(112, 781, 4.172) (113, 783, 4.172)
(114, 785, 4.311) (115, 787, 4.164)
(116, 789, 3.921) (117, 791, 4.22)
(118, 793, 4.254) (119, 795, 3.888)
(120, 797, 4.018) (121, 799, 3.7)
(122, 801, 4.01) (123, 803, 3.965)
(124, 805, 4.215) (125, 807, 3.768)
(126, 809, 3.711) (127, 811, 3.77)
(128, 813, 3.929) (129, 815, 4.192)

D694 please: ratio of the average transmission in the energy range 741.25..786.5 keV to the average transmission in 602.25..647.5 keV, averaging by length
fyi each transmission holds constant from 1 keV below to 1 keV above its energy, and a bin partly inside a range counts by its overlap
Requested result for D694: 1.43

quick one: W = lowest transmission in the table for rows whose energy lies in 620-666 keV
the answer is 2.348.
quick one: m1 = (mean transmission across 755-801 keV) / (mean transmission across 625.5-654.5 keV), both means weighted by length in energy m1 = 1.4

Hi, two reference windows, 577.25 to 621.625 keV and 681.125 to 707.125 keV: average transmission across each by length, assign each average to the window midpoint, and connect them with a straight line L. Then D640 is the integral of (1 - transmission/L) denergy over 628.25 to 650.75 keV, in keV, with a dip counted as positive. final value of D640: 2.0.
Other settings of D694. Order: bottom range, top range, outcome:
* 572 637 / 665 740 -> 1.33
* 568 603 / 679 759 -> 1.38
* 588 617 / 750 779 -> 1.42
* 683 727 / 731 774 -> 1.07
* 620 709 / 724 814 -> 1.23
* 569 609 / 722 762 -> 1.42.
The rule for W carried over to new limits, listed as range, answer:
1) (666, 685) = 3.105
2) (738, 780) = 3.23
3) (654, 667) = 3.08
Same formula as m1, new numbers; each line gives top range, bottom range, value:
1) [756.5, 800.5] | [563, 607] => 1.56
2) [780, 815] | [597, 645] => 1.51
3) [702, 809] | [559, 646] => 1.46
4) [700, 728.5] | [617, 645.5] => 1.30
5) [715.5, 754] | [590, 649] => 1.36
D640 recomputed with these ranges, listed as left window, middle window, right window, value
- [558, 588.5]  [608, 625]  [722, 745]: 1.2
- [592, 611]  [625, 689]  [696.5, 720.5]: 0.4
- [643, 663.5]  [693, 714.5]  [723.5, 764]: -0.8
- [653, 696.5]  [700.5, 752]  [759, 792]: 1.0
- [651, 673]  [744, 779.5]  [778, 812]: 0.6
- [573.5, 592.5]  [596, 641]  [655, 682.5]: 3.8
